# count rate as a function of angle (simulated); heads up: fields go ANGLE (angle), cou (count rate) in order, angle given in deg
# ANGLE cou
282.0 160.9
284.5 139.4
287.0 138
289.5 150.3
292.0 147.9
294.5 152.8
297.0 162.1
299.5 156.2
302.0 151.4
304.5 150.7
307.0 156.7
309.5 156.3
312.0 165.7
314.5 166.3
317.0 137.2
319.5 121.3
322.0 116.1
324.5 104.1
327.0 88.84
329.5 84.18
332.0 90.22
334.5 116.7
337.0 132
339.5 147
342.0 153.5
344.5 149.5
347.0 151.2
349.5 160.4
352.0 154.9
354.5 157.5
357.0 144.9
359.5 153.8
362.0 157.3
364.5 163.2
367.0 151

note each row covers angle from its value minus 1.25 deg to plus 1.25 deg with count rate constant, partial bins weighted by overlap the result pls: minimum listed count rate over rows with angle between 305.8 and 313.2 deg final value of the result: 156.3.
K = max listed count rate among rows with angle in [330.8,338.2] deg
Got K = 132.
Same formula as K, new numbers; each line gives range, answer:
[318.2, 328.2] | 121.3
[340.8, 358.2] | 160.4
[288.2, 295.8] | 152.8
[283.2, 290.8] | 150.3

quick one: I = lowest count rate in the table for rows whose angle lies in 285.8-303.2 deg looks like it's 138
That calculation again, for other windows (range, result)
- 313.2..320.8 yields 121.3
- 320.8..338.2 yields 84.18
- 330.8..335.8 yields 90.22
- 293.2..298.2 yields 152.8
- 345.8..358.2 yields 144.9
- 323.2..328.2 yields 88.84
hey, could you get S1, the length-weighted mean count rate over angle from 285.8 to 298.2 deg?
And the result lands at 150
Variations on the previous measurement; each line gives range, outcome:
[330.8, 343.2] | 128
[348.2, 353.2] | 158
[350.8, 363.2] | 154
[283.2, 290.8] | 143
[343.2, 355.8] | 155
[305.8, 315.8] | 161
